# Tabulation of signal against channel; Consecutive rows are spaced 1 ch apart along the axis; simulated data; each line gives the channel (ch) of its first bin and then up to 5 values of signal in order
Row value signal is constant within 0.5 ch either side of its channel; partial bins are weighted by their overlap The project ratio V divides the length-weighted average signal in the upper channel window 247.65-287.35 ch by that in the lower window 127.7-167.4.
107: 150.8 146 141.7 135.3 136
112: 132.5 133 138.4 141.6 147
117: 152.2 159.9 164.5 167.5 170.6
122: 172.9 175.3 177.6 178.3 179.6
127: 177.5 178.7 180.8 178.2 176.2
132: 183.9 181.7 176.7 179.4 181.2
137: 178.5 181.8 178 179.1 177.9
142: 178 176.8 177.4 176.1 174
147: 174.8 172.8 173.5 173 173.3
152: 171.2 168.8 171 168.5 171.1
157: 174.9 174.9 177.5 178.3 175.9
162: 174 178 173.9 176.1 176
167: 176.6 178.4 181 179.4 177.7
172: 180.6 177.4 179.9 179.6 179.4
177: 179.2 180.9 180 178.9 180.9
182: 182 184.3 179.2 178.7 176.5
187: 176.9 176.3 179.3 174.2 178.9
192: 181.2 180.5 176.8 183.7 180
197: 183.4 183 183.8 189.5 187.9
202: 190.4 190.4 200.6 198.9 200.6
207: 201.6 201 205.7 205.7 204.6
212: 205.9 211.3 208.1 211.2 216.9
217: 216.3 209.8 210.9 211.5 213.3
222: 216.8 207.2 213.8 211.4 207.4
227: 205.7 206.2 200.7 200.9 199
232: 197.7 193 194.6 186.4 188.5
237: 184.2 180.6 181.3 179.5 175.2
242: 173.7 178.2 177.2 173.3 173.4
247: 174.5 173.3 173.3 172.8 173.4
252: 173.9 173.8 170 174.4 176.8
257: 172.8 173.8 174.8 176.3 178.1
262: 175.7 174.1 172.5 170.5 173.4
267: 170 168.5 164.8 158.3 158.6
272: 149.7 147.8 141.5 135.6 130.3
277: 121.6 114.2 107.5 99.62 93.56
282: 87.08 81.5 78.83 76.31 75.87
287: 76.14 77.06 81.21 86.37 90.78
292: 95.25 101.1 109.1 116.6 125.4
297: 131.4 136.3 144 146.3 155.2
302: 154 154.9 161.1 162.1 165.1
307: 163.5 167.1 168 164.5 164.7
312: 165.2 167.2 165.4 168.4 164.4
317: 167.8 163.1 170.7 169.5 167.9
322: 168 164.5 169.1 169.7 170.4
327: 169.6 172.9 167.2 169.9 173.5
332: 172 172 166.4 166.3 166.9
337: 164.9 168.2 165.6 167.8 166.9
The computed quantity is 0.83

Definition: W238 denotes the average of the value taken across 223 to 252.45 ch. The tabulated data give 187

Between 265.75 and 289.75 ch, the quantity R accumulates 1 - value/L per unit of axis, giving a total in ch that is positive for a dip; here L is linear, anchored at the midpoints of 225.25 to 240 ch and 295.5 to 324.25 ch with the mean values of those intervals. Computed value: 7.73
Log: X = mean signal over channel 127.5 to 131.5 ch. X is 178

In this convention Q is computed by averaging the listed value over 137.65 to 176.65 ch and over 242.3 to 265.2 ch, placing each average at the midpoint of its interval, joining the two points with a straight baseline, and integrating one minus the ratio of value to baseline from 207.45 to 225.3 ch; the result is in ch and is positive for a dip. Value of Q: -3.6 ch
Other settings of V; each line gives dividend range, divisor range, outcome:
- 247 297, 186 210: 0.73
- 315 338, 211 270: 0.90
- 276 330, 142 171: 0.78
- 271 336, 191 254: 0.73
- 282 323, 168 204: 0.75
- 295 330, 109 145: 0.96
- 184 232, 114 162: 1.14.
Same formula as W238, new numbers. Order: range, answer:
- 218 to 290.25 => 163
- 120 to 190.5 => 177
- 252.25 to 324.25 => 144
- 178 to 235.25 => 195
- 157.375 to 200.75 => 179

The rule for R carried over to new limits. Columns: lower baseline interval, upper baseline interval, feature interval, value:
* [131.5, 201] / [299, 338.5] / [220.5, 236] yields -2.7 ch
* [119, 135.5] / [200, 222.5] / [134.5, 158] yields 1.0 ch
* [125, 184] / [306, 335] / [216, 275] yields -3.6 ch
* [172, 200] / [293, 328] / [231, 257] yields -1.5 ch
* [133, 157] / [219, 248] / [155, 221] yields -1.0 ch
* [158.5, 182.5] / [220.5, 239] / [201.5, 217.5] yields -1.0 ch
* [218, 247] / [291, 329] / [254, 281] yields 3.3 ch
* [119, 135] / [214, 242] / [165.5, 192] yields 1.4 ch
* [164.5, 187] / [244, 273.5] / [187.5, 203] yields -0.4 ch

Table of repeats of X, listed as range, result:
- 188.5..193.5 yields 179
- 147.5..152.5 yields 173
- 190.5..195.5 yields 180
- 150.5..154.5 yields 171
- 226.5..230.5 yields 203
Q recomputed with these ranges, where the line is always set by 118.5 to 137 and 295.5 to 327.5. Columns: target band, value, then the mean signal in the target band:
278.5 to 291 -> 6.0 ch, 85.3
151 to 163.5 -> 0.0 ch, 174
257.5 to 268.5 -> -0.6 ch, 173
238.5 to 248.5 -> -0.6 ch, 176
